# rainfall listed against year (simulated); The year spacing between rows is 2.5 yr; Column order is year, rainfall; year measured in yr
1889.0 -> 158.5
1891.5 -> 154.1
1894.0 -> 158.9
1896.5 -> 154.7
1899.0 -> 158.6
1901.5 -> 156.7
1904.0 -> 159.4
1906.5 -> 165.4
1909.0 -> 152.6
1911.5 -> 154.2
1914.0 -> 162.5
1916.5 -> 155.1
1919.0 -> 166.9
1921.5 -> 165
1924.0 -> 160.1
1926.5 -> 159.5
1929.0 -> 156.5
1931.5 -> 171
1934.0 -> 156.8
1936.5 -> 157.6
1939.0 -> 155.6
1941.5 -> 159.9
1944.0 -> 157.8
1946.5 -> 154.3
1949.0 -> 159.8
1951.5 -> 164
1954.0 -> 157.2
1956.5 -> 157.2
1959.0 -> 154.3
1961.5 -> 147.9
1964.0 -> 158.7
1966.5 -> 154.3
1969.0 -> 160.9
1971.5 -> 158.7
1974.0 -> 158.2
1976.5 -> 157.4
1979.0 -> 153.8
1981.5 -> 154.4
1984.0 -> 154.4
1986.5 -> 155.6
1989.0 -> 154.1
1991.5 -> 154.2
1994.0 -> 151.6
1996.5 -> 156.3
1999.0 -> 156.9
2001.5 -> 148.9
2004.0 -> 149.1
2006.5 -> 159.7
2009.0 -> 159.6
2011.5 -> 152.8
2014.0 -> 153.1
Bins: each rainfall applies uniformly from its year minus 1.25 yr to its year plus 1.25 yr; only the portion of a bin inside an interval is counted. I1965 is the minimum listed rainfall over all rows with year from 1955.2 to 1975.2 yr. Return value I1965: 147.9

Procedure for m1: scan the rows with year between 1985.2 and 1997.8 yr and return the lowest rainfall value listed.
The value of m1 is 151.6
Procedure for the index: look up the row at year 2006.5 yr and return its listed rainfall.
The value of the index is 159.7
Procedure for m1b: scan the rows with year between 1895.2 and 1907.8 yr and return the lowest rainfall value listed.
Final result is 154.7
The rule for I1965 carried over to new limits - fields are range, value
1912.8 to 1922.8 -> 155.1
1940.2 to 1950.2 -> 154.3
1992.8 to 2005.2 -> 148.9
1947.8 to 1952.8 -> 159.8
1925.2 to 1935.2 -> 156.5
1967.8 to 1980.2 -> 153.8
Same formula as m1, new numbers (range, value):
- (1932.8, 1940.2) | 155.6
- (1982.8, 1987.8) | 154.4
